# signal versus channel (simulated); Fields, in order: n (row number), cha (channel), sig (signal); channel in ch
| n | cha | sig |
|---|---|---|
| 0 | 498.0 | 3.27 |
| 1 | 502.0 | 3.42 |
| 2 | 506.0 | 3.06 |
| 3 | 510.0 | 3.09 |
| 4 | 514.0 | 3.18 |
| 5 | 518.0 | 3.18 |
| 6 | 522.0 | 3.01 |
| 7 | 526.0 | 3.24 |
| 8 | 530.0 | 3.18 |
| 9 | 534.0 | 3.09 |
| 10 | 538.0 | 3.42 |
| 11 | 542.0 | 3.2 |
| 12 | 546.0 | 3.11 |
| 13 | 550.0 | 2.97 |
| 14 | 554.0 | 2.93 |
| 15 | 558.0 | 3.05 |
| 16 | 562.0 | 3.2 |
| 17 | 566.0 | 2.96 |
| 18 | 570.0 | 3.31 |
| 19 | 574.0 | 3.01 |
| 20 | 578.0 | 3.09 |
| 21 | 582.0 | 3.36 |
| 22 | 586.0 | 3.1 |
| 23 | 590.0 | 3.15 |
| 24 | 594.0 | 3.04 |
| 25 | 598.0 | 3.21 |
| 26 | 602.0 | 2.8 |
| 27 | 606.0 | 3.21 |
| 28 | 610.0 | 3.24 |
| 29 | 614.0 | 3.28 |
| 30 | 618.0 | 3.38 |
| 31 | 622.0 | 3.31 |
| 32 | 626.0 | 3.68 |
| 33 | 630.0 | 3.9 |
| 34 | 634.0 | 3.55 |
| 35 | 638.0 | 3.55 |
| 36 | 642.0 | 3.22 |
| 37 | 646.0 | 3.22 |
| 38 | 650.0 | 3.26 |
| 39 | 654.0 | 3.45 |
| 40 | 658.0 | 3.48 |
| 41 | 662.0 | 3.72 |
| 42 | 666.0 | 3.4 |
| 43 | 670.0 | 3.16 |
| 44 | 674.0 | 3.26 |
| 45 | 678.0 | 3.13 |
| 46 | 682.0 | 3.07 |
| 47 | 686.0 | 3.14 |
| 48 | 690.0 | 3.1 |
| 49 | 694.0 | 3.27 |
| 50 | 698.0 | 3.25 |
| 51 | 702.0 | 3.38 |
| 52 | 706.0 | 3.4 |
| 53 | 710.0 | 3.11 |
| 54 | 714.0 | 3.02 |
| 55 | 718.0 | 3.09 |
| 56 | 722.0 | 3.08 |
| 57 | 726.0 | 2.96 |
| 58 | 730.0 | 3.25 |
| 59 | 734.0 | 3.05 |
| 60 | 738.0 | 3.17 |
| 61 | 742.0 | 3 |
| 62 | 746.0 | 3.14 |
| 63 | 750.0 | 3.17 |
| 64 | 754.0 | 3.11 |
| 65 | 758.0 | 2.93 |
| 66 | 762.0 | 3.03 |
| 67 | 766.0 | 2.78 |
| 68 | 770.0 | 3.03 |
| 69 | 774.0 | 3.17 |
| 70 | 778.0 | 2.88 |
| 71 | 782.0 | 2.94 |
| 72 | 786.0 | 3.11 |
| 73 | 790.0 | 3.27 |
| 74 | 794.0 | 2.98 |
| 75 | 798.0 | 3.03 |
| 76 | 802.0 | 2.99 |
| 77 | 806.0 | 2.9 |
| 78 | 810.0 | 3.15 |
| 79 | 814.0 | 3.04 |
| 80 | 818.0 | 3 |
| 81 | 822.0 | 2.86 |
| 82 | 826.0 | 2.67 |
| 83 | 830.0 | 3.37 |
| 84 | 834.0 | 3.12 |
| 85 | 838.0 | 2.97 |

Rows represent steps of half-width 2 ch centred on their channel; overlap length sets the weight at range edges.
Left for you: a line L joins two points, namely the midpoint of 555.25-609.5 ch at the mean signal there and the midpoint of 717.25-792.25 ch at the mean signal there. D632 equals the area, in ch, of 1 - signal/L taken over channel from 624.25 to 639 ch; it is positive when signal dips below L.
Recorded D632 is -2.8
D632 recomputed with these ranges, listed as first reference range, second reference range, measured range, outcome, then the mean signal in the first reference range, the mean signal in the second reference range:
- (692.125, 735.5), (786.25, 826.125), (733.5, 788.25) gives 0.91 ch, 3.17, 3.01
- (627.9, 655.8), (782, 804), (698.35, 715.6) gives 0.26 ch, 3.45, 3.06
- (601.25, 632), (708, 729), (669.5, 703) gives -0.34 ch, 3.37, 3.06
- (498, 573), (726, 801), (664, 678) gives -0.73 ch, 3.15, 3.05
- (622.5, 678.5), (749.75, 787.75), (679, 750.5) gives 1.20 ch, 3.43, 3.01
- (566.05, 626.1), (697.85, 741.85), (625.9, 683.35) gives -4.13 ch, 3.19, 3.15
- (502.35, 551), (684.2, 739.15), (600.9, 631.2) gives -1.84 ch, 3.16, 3.16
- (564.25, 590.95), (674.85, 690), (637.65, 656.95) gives -1.23 ch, 3.14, 3.12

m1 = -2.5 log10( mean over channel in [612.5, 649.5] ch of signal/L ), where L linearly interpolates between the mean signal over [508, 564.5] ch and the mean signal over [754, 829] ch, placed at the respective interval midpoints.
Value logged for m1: -0.12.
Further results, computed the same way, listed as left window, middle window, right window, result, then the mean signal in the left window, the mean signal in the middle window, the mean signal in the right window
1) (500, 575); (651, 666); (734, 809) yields -0.14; 3.14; 3.51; 3.04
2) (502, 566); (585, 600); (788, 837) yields -0.01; 3.13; 3.13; 3.03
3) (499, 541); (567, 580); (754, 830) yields 0.01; 3.19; 3.12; 3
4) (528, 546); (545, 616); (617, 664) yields 0.07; 3.21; 3.11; 3.48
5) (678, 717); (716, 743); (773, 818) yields 0.02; 3.19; 3.09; 3.04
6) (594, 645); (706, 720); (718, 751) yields 0.01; 3.35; 3.12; 3.1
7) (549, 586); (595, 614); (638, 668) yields 0.04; 3.1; 3.13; 3.4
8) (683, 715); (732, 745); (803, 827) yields 0.02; 3.21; 3.08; 2.95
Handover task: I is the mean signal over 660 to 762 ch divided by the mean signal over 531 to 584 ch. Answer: 1.0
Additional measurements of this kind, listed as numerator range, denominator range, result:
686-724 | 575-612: 1.02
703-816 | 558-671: 0.93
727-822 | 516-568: 0.98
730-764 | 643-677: 0.92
